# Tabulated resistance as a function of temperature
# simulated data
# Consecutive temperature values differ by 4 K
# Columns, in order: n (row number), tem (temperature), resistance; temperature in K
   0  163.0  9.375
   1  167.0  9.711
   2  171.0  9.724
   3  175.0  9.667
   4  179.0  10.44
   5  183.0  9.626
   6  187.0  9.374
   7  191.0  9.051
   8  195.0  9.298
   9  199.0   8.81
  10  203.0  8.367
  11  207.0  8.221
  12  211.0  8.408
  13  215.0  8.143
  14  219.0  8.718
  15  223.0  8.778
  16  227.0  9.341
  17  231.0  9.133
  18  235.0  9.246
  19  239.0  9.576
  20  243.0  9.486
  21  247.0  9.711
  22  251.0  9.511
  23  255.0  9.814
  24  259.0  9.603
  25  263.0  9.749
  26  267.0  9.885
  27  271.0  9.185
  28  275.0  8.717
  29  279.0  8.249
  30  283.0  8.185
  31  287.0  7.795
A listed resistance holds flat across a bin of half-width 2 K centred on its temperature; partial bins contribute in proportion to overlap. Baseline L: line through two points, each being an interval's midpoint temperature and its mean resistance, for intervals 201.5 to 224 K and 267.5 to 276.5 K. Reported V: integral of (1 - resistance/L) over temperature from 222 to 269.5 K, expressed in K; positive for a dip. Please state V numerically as -3.7 K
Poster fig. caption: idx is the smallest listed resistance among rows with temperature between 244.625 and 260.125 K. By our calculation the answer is 9.511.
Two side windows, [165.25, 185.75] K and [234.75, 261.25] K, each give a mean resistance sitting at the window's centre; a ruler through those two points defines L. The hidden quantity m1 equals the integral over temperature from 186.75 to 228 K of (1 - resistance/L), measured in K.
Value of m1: 4.2 K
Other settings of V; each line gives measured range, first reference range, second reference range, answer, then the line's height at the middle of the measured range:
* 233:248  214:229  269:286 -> -1.36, 8.7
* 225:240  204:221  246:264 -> -0.54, 8.98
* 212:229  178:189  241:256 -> 1.67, 9.68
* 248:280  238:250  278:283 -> -1.97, 8.84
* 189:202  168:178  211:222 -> 0.13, 9.09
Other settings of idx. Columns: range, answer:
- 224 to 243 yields 9.133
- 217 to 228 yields 8.718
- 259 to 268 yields 9.603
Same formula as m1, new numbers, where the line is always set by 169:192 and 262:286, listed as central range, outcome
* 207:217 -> 1.2 K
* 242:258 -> -0.9 K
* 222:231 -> 0.2 K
